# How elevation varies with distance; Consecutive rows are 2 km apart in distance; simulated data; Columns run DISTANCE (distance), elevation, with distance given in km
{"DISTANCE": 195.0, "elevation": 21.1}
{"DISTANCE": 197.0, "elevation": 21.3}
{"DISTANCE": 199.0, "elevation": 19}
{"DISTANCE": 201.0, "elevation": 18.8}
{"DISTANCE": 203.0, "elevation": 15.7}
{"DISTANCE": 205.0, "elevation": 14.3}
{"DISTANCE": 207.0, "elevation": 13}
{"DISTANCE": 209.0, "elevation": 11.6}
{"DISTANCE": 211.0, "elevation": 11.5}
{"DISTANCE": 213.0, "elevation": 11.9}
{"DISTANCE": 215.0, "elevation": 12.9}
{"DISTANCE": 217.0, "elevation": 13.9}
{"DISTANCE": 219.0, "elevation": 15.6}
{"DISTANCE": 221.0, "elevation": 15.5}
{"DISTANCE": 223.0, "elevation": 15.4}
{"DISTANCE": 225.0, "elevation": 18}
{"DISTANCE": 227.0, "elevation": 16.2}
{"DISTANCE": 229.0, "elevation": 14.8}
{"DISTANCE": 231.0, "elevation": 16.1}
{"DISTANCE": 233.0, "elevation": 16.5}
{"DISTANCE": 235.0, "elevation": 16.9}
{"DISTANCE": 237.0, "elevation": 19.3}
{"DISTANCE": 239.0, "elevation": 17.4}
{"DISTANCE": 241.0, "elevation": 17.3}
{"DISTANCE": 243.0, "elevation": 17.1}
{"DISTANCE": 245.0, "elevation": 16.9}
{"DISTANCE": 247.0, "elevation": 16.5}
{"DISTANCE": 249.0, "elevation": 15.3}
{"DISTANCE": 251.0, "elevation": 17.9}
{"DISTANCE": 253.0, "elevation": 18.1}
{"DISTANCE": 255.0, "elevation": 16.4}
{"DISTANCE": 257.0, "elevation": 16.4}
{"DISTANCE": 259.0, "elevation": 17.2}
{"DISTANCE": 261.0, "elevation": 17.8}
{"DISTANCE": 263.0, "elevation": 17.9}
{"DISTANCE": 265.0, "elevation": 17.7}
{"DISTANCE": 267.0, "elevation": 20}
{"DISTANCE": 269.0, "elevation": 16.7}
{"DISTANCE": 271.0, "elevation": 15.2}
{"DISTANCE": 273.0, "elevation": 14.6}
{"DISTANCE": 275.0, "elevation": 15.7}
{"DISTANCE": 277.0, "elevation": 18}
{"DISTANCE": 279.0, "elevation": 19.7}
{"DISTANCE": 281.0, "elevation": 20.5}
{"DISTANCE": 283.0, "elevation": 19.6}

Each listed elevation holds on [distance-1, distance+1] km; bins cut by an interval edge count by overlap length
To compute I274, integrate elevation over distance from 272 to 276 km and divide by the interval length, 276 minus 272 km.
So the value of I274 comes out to 15.1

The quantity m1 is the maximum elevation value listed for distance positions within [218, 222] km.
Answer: 15.6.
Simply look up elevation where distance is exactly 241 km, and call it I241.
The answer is 17.3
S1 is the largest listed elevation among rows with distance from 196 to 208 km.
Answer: 21.3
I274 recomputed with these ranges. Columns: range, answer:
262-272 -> 17.5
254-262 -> 16.9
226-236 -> 16.1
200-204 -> 17.2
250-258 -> 17.2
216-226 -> 15.7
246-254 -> 16.9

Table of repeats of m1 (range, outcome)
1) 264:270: 20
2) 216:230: 18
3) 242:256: 18.1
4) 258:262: 17.8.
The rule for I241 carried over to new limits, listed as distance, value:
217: 13.9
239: 17.4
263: 17.9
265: 17.7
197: 21.3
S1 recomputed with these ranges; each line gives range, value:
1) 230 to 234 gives 16.5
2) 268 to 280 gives 19.7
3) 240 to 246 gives 17.3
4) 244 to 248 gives 16.9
